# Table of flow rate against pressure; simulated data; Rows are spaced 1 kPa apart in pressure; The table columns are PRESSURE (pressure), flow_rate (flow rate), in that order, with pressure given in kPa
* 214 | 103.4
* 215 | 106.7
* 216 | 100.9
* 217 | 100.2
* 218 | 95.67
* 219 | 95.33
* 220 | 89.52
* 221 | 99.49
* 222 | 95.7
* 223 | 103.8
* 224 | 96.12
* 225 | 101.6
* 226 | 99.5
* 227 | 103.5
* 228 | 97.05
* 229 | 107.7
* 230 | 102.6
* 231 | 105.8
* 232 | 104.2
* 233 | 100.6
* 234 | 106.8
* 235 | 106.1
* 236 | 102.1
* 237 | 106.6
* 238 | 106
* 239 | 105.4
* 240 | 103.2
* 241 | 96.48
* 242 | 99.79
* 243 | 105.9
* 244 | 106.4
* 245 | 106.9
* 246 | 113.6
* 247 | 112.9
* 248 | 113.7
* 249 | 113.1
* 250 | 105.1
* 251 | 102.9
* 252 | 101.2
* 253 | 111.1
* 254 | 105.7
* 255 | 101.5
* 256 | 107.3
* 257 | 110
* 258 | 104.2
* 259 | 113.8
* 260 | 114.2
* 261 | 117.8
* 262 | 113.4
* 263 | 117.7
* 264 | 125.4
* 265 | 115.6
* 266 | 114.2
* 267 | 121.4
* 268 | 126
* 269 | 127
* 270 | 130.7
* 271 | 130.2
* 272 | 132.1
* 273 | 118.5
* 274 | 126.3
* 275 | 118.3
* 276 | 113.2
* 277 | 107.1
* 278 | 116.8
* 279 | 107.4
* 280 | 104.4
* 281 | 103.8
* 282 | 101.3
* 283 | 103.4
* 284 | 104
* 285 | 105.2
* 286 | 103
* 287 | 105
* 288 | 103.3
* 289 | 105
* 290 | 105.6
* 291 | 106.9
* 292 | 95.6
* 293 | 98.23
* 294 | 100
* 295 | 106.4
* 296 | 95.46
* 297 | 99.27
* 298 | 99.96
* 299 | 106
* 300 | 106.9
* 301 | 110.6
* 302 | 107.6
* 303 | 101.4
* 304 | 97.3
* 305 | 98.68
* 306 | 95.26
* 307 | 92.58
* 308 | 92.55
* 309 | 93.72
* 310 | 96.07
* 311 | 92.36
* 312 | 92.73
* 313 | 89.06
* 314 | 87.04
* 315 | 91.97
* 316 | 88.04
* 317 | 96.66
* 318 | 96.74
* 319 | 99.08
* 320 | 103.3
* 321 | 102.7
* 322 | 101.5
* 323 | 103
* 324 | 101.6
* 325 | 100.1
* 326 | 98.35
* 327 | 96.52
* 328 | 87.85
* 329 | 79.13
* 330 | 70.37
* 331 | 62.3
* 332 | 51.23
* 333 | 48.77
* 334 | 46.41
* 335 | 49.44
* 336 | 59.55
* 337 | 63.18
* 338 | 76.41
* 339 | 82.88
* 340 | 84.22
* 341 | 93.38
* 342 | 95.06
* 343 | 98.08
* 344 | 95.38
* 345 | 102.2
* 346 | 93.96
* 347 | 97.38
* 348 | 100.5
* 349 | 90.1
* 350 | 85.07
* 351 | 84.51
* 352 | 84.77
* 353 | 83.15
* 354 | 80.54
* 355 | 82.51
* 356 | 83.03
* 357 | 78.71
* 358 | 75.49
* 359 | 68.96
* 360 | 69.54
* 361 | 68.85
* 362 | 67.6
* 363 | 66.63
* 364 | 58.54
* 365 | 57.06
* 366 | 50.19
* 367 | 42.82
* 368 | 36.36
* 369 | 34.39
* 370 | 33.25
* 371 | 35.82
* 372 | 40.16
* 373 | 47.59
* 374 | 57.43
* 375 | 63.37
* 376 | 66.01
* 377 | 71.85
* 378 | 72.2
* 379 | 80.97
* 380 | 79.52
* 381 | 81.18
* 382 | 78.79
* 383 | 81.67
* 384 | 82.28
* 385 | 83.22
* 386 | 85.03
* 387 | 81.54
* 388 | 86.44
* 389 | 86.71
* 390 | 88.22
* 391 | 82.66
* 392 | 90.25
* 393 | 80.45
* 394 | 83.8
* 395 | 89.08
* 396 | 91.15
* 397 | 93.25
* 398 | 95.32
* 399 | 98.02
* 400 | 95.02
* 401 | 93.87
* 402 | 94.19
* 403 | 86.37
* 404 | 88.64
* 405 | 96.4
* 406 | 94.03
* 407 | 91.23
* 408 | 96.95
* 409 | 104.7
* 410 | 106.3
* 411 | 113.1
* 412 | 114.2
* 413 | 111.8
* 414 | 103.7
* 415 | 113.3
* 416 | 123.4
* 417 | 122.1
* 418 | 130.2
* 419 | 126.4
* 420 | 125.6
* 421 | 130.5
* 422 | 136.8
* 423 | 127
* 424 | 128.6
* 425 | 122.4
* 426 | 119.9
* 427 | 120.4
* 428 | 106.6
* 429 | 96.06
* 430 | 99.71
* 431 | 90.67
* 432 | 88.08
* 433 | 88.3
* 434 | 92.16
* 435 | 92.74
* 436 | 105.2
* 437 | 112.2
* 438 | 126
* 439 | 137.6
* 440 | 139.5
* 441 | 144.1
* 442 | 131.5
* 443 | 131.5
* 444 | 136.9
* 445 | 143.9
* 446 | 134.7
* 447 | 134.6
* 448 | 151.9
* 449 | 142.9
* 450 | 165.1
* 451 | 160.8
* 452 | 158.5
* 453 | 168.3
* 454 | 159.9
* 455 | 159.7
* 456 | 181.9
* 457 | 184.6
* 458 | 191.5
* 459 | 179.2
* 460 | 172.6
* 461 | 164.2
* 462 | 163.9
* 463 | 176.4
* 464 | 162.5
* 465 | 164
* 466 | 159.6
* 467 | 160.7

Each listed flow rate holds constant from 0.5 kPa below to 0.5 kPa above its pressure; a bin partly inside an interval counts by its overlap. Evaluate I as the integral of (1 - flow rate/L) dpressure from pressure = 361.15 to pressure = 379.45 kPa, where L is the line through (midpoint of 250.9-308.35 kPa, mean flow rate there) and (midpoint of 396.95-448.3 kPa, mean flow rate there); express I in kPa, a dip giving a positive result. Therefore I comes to 9.3 kPa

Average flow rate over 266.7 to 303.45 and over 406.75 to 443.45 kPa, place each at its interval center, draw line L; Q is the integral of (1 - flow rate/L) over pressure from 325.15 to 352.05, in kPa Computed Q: 7.4 kPa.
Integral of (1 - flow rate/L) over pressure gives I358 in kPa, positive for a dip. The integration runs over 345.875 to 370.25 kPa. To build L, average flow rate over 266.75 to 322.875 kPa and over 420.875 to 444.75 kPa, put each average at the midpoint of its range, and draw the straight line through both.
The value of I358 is 8.65 kPa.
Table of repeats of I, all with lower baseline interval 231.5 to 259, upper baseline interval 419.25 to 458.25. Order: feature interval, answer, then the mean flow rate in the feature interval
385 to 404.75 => 5.8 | 88.9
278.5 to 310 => 3.0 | 102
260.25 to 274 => -1.7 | 122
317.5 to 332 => 3.1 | 91.6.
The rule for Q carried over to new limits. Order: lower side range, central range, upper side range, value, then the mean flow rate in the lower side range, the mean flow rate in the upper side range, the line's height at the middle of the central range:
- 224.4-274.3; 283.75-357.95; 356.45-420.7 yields 4.0 kPa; 110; 82.9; 96.2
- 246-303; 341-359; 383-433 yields 2.9 kPa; 110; 102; 105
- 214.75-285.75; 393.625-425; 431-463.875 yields 6.9 kPa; 108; 144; 137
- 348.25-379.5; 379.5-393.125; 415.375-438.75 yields -0.2 kPa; 65.4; 114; 82.6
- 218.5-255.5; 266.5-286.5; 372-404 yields -3.5 kPa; 104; 81.6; 97.9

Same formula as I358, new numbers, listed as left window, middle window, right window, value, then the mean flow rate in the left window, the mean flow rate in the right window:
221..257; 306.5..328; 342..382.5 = -3.2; 105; 71.4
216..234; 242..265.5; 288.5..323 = -2.5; 100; 98.7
